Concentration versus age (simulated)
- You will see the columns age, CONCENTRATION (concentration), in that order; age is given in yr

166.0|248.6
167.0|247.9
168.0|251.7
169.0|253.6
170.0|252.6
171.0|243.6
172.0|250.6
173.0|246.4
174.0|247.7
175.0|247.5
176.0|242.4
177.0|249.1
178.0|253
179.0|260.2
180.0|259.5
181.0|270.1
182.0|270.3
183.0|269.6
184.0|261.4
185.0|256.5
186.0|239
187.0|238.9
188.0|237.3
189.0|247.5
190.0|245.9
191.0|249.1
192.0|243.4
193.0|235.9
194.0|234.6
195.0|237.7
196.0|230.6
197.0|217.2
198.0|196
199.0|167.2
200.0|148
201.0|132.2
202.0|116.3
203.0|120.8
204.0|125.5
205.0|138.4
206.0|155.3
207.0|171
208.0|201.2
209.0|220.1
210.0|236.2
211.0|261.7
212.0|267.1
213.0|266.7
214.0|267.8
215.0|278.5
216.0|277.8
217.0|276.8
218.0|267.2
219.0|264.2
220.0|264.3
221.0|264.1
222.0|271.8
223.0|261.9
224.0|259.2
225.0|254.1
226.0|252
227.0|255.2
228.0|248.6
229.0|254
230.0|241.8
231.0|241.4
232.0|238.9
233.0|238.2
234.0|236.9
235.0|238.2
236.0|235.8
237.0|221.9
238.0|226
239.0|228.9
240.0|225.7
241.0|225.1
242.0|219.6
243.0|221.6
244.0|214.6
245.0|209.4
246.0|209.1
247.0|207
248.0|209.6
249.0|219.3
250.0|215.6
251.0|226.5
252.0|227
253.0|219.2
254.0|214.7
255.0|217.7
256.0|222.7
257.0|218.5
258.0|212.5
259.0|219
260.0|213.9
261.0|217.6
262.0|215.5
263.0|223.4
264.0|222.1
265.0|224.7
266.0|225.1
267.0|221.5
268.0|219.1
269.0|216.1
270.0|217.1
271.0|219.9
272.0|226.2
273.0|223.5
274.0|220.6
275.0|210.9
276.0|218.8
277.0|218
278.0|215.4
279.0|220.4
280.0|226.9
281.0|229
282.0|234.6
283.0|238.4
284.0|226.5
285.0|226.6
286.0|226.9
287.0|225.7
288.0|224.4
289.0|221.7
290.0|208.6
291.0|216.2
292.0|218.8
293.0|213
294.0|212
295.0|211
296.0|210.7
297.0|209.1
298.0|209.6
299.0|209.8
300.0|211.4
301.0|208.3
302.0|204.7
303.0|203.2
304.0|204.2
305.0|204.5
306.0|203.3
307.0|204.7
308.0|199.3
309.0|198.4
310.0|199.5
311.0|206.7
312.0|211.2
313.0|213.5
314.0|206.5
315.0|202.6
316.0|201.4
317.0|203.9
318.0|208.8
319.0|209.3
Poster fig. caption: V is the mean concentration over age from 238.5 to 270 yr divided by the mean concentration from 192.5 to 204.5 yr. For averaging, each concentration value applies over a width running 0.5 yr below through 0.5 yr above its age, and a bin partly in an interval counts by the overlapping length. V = 1.21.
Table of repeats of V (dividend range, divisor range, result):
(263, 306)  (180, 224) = 0.95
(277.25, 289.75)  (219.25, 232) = 0.88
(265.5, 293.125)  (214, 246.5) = 0.91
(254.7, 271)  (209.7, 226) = 0.83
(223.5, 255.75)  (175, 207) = 1.06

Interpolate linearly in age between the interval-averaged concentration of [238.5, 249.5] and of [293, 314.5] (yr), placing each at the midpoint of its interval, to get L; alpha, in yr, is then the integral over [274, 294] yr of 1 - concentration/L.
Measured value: -1.1 yr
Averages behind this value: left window 217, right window 207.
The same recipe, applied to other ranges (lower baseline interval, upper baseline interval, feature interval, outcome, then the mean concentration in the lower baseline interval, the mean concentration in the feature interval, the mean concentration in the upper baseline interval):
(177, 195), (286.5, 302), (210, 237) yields -2.0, 251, 256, 214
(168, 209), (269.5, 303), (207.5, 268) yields -4.2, 222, 235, 218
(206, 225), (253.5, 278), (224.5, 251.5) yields 0.8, 252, 230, 219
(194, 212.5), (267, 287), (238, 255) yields -0.9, 187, 219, 223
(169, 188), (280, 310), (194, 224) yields 3.0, 253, 218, 214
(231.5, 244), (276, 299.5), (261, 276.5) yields 0.2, 229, 220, 220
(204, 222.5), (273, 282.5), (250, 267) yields 0.5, 239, 220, 222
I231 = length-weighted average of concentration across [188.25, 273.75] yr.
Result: 224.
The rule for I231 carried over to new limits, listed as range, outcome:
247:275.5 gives 219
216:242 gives 248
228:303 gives 221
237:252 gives 219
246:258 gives 217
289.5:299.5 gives 212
